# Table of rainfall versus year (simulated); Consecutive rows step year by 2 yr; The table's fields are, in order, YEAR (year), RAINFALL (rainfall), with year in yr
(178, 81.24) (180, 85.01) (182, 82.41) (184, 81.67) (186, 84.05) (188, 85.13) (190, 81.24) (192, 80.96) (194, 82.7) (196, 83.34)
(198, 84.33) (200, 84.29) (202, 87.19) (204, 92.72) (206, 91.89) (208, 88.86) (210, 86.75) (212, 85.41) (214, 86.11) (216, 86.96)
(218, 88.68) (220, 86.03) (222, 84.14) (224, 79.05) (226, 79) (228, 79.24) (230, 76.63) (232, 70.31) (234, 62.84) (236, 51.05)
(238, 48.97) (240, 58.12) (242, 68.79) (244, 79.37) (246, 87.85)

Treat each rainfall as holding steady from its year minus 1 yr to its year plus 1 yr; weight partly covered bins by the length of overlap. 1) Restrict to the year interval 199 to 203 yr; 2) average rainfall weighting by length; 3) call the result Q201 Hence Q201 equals 85.7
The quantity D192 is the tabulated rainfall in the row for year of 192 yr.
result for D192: 80.96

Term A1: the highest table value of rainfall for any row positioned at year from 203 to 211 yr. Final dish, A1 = 92.72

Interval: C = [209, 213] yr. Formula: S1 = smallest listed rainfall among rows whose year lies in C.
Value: 85.41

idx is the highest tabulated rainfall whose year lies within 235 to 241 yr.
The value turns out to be 58.12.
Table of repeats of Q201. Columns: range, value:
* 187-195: 82.5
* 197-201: 84.3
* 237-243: 58.6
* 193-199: 83.5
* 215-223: 86.5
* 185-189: 84.6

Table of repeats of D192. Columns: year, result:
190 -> 81.24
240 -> 58.12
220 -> 86.03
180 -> 85.01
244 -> 79.37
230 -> 76.63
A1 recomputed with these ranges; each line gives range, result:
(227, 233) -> 79.24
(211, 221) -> 88.68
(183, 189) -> 85.13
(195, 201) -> 84.33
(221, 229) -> 84.14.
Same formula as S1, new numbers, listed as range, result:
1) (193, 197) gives 82.7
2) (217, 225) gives 79.05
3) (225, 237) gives 51.05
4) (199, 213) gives 84.29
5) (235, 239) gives 48.97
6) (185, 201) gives 80.96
